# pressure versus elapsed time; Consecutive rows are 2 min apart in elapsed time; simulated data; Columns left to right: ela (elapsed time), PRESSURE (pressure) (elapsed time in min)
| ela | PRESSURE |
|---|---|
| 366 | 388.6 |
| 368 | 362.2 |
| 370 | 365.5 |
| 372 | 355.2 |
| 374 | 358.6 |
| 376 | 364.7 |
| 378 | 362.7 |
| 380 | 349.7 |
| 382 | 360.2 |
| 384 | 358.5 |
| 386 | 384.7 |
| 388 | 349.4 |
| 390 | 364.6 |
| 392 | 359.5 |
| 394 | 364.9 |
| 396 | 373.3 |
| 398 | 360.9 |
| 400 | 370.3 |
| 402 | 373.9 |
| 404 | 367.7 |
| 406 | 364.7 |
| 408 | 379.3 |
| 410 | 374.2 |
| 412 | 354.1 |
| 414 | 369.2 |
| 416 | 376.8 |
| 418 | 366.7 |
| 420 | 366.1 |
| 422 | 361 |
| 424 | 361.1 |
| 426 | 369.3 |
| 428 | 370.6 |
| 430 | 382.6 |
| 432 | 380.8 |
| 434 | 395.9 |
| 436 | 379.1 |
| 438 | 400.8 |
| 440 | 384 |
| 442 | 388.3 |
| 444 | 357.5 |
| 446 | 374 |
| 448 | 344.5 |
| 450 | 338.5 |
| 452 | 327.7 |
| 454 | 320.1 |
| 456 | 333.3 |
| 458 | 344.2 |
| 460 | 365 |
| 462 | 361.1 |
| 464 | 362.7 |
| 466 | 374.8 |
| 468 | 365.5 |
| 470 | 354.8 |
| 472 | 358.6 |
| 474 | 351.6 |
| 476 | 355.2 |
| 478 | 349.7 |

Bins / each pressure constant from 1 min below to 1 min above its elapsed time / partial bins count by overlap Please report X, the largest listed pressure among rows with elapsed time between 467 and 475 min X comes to 365.5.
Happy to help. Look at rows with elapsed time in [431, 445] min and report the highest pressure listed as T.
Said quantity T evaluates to 400.8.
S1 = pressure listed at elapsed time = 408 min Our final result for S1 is 379.3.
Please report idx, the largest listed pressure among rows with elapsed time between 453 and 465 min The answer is 365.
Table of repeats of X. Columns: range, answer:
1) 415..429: 376.8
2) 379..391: 384.7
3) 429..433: 382.6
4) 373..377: 364.7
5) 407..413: 379.3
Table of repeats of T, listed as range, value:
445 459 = 374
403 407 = 367.7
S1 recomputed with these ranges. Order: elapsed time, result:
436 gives 379.1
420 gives 366.1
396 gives 373.3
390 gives 364.6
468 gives 365.5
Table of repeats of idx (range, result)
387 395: 364.9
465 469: 374.8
